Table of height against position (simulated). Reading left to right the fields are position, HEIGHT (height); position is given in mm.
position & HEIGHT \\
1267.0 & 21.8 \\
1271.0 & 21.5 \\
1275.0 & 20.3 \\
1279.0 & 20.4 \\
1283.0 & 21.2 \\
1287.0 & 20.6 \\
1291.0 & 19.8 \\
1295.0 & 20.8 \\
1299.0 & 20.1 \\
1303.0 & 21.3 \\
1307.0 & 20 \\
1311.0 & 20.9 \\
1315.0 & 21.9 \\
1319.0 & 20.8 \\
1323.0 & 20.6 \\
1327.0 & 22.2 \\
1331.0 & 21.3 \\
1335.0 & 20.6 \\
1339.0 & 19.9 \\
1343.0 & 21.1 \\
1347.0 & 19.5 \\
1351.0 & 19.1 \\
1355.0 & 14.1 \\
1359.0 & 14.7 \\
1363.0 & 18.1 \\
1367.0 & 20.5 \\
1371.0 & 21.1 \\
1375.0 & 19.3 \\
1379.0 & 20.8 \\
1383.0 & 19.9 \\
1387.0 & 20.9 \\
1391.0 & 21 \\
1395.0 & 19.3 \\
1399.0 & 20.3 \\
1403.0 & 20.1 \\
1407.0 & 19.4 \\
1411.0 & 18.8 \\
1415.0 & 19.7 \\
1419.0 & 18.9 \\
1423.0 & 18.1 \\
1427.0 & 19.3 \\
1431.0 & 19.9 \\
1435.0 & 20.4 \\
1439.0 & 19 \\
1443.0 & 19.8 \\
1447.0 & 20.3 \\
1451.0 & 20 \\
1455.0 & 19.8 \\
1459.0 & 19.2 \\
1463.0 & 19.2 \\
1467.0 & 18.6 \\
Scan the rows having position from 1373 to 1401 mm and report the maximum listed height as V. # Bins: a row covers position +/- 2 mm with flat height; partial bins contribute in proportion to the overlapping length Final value 21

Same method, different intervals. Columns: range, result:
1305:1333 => 22.2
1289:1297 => 20.8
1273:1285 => 21.2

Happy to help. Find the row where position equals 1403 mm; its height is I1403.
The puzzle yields 20.1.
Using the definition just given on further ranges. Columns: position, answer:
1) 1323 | 20.6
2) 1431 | 19.9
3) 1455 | 19.8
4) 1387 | 20.9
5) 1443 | 19.8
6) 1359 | 14.7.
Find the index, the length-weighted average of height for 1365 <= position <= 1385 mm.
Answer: 20.3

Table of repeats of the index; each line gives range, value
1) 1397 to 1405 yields 20.2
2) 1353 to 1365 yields 15.6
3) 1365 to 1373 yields 20.8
